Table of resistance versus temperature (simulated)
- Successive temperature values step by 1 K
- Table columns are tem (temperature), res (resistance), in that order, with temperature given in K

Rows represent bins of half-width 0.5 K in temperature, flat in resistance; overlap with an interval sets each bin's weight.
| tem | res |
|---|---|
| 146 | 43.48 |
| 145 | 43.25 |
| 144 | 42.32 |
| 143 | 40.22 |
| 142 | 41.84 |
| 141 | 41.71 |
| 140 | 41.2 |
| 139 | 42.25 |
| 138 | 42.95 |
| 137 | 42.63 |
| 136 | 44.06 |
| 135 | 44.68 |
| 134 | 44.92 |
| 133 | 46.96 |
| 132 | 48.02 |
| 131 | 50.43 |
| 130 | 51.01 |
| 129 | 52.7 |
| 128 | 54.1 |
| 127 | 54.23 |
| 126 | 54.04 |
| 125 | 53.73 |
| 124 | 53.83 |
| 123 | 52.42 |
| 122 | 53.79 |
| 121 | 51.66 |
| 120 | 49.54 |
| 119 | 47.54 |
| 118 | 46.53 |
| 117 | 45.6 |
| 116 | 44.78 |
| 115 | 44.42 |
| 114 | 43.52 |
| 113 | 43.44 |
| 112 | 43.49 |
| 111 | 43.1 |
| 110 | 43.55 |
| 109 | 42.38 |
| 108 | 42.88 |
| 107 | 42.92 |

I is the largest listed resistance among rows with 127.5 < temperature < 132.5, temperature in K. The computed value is 54.1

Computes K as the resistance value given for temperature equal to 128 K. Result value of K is 54.1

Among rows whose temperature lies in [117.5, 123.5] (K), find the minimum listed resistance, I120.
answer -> 46.53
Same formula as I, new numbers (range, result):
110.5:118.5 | 46.53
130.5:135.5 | 50.43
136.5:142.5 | 42.95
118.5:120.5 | 49.54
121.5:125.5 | 53.83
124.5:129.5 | 54.23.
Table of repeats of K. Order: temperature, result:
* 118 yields 46.53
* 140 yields 41.2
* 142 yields 41.84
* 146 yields 43.48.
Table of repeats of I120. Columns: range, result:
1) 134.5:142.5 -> 41.2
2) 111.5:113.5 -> 43.44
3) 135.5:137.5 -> 42.63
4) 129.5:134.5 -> 44.92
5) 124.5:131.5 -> 50.43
